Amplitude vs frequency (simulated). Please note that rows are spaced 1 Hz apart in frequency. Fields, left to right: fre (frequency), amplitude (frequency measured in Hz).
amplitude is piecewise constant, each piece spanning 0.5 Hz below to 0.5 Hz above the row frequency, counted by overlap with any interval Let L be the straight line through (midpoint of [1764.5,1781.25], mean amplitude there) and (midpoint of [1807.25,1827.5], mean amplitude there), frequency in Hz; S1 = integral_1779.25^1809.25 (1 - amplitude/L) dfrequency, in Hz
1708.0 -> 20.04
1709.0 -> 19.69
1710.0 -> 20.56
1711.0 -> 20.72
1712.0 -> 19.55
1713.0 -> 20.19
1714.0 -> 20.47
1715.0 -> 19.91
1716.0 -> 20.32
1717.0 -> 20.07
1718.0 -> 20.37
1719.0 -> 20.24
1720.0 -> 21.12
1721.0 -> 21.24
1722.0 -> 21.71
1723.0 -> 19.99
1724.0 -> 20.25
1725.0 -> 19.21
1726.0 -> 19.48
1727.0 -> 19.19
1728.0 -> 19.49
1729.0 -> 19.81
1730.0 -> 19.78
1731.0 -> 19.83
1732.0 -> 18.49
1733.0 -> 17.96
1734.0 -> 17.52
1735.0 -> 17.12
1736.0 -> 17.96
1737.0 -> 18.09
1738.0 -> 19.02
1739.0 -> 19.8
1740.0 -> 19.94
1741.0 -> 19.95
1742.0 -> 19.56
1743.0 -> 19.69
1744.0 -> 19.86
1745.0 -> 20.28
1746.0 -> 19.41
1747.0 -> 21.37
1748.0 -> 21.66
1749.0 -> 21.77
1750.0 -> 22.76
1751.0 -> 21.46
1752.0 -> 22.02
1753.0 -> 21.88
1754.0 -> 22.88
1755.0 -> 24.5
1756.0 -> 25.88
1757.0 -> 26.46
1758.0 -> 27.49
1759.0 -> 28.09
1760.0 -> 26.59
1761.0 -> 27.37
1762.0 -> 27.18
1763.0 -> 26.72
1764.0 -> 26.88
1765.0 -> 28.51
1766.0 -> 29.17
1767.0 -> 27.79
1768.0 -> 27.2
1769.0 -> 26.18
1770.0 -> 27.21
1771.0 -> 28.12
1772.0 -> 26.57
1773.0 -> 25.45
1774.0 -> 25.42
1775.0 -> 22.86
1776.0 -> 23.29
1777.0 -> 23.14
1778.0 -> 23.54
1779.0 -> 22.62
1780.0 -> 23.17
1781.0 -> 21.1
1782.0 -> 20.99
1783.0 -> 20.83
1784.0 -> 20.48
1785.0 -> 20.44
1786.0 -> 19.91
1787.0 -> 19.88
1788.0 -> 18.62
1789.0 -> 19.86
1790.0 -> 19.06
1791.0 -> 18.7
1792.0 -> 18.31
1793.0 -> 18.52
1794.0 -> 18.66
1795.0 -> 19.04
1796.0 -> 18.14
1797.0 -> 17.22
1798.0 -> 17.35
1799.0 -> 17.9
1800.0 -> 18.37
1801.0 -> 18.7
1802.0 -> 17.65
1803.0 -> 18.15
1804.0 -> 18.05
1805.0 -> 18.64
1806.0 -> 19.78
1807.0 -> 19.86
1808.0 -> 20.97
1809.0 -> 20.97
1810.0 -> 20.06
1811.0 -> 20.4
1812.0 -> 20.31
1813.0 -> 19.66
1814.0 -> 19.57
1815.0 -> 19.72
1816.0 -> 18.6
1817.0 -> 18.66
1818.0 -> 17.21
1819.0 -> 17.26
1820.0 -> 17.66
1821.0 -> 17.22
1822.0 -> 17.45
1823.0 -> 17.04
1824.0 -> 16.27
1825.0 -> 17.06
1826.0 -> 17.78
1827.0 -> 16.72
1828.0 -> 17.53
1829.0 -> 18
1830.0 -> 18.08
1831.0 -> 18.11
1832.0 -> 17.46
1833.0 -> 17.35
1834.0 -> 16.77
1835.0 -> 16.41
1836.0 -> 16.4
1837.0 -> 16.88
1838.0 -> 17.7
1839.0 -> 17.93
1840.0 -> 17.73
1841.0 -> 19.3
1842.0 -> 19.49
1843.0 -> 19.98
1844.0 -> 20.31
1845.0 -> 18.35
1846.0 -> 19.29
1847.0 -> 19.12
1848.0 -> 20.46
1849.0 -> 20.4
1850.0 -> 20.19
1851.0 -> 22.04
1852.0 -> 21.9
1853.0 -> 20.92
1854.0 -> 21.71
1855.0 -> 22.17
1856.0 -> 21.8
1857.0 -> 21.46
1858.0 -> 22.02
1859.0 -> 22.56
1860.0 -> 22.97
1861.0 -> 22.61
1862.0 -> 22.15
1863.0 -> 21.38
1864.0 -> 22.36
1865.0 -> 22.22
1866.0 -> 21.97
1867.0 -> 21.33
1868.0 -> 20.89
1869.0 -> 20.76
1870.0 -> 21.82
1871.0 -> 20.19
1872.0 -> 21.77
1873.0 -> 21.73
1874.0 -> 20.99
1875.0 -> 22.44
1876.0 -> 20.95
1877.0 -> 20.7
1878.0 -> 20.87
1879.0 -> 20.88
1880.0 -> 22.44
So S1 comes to 3.75 Hz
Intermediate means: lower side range 25.4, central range 19.3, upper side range 18.5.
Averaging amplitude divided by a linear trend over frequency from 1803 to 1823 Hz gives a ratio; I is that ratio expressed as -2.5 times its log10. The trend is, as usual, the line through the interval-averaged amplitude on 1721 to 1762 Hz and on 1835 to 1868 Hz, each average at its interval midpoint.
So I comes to 0.10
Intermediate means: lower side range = 21.2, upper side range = 20.5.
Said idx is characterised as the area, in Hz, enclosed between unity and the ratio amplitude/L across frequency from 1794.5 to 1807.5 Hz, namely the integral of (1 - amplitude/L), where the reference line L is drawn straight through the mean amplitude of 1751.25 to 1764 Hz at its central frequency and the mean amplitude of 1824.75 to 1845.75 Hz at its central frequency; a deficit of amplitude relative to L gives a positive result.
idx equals 1.8 Hz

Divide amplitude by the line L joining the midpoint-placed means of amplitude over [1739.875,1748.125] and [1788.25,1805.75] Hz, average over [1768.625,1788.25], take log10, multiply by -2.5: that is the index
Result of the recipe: -0.21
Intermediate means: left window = 20.1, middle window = 23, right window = 18.4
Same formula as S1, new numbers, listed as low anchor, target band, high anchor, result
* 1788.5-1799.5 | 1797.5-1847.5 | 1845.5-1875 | 3.43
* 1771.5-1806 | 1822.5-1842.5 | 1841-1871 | 3.22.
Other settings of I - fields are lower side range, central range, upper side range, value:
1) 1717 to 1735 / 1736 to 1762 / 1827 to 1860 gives -0.14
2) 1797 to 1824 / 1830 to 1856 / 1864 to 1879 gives 0.05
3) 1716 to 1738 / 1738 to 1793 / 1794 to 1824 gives -0.21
